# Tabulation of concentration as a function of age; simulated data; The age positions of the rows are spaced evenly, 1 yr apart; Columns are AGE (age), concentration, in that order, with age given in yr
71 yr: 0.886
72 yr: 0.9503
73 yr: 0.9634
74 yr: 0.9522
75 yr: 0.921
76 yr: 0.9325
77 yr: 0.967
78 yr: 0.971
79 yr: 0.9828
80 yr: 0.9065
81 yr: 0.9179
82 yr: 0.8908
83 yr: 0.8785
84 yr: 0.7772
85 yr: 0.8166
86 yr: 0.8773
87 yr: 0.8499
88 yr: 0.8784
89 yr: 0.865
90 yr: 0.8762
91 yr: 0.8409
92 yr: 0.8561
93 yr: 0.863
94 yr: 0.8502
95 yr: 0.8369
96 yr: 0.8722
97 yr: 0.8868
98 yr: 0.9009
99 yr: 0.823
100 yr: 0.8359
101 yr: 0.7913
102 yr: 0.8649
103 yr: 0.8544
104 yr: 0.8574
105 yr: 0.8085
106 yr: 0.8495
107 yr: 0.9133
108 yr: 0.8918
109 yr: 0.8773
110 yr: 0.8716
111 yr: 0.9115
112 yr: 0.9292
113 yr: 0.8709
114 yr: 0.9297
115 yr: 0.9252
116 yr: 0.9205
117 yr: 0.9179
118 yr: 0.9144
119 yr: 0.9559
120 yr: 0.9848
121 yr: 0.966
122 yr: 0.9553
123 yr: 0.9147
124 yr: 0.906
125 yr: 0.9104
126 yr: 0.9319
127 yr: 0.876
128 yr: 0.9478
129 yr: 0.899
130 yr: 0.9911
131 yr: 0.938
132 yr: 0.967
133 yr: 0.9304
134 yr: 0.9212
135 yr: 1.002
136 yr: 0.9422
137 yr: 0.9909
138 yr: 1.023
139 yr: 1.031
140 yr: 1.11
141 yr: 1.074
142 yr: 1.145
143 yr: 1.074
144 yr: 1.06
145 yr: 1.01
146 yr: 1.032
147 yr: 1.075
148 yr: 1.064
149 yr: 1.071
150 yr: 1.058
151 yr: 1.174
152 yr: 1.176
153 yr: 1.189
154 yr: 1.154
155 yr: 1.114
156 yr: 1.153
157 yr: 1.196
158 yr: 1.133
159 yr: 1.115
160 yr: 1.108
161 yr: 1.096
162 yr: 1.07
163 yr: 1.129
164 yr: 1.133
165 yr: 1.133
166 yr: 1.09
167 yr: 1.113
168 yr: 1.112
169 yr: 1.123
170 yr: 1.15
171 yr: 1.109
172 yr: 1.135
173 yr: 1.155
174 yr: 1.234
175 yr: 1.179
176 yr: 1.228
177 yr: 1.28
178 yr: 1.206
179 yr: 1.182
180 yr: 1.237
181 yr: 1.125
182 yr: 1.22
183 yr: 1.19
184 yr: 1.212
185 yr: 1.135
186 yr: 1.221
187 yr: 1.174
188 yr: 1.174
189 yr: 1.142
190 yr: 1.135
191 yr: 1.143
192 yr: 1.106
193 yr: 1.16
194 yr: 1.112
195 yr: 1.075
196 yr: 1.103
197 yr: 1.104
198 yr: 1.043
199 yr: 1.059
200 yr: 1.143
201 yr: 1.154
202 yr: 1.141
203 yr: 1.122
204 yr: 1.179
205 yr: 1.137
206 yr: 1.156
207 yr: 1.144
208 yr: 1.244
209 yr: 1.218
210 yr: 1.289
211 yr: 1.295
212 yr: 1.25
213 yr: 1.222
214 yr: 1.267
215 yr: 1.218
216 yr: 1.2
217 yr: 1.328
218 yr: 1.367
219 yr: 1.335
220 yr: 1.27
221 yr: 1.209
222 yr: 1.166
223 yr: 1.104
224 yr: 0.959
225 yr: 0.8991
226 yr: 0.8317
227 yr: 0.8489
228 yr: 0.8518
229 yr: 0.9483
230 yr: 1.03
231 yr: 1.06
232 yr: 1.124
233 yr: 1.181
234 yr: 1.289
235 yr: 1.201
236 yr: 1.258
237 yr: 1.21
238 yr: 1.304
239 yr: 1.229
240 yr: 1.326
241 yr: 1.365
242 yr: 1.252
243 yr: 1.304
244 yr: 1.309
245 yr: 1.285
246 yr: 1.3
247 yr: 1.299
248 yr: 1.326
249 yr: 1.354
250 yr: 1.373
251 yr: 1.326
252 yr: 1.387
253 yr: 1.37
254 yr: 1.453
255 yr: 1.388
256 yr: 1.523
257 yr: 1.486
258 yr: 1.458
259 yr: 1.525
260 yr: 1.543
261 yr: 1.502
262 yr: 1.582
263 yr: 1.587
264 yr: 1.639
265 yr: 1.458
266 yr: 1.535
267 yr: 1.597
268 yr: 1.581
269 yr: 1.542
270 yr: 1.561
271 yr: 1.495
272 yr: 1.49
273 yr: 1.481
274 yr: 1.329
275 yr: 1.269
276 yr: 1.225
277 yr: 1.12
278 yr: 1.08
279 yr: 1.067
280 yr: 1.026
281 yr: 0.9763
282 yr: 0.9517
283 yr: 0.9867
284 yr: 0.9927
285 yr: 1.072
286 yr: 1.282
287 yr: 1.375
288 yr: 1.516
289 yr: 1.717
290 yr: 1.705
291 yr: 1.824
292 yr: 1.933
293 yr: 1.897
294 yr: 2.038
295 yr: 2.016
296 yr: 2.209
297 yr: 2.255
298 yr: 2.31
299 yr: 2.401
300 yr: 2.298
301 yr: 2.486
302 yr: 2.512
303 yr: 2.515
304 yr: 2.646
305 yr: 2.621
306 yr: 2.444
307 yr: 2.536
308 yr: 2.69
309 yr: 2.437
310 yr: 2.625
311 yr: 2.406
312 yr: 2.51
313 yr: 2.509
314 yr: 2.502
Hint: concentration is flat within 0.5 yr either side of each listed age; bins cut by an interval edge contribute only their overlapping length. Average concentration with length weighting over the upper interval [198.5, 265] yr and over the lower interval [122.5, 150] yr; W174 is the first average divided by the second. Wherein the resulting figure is 1.3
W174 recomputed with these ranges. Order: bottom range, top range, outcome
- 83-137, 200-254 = 1.35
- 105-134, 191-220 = 1.29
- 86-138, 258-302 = 1.75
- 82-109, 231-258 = 1.54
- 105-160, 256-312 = 1.75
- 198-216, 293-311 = 2.02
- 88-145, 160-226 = 1.26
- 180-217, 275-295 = 1.17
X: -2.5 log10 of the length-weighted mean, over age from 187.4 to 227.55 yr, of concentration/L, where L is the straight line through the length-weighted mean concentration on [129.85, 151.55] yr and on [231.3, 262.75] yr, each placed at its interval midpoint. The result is 0.07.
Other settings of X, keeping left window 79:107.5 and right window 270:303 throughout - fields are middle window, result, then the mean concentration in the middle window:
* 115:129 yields 0.050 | 0.93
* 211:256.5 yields 0.154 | 1.23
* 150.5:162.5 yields -0.031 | 1.14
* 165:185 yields 0.010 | 1.17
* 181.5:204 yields 0.099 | 1.14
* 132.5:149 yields 0.016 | 1.03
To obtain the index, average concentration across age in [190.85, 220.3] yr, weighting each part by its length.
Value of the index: 1.19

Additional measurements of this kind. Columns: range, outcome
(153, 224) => 1.17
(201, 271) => 1.28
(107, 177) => 1.04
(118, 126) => 0.94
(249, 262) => 1.45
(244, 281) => 1.4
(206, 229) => 1.16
